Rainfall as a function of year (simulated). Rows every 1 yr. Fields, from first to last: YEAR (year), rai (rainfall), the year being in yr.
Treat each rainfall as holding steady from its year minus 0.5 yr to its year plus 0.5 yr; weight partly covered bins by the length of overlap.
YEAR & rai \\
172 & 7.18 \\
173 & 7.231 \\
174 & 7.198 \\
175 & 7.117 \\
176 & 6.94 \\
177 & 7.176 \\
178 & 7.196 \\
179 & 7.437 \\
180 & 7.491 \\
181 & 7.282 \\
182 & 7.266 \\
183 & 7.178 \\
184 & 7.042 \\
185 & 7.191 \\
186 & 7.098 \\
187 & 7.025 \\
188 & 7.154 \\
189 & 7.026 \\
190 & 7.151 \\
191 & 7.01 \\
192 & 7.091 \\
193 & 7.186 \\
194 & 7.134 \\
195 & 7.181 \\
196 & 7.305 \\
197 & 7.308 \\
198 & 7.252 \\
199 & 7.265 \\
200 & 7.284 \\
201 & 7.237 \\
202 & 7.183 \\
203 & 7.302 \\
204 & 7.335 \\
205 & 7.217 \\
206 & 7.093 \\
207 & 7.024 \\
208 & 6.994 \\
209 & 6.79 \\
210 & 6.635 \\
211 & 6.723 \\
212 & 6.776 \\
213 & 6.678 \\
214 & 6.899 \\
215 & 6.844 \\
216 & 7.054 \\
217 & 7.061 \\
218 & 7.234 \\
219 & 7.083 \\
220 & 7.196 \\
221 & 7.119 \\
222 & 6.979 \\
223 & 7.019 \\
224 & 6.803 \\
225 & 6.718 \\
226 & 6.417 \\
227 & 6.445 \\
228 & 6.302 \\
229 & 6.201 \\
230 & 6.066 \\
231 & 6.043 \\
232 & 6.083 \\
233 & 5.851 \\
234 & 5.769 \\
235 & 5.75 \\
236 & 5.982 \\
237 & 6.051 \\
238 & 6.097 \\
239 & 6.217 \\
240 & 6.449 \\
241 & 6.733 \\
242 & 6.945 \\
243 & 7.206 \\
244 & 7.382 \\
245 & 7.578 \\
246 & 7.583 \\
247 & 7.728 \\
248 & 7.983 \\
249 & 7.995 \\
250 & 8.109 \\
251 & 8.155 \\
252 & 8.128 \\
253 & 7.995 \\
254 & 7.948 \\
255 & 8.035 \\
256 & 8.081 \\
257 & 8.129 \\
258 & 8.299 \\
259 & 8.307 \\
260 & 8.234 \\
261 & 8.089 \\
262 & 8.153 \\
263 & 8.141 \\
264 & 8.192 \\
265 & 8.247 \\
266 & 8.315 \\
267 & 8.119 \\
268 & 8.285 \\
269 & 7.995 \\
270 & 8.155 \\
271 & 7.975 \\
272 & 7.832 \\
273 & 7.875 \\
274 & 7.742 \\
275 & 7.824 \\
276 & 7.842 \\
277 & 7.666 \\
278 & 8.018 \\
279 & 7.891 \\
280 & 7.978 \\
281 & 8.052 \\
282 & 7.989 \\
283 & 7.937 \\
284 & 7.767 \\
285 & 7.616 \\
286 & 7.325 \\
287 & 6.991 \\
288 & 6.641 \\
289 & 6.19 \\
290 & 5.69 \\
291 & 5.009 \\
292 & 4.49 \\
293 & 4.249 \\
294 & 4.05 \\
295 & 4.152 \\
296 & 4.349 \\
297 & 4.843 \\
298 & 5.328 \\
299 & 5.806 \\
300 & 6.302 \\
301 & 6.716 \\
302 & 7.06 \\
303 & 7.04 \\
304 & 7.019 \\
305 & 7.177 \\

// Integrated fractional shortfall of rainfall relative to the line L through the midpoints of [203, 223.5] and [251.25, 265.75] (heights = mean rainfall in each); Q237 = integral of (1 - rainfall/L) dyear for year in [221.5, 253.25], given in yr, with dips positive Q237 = 3.3 yr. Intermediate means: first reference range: 7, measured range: 6.83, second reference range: 8.14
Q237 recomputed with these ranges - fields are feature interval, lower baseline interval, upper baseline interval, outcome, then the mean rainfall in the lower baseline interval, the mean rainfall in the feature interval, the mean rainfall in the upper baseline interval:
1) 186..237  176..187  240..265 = 4.3 yr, 7.21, 6.84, 7.86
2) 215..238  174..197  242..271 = 3.4 yr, 7.17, 6.51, 8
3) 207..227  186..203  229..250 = 0.1 yr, 7.18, 6.89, 6.7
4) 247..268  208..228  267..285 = -1.5 yr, 6.86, 8.13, 7.93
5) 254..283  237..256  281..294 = -4.8 yr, 7.44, 8.05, 6.46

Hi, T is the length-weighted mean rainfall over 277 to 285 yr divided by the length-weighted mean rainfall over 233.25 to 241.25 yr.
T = 1.30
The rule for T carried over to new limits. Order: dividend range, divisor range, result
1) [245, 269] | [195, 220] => 1.14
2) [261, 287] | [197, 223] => 1.13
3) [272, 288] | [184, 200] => 1.08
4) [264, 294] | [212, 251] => 1.08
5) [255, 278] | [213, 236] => 1.23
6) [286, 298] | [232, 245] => 0.82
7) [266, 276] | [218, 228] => 1.17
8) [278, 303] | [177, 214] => 0.89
